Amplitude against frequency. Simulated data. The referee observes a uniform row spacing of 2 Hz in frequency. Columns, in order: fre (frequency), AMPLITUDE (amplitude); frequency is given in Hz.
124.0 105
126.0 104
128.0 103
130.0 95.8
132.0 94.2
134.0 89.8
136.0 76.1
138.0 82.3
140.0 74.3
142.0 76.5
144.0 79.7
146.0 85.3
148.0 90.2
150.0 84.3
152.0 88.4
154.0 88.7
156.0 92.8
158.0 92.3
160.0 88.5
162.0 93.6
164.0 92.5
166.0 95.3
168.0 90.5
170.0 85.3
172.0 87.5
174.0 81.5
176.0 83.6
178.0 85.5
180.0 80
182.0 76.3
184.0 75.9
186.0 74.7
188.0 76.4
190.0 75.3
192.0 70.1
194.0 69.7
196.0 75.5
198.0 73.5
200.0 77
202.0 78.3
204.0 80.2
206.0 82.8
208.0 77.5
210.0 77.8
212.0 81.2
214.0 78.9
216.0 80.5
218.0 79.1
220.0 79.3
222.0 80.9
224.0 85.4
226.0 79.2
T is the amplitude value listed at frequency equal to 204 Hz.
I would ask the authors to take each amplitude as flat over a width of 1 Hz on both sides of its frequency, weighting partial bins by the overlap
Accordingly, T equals 80.2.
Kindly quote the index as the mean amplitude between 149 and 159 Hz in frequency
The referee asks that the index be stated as 89.3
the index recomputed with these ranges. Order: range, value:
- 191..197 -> 71.8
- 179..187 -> 76.7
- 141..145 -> 78.1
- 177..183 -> 80.6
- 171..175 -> 84.5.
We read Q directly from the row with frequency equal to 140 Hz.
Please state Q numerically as 74.3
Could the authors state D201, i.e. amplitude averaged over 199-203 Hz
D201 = 77.7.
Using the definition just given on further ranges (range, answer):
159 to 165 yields 91.5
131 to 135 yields 92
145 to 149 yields 87.8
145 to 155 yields 87.4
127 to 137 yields 91.8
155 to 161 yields 91.2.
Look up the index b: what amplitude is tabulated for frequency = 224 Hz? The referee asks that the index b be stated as 85.4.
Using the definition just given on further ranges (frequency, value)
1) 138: 82.3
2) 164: 92.5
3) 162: 93.6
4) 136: 76.1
